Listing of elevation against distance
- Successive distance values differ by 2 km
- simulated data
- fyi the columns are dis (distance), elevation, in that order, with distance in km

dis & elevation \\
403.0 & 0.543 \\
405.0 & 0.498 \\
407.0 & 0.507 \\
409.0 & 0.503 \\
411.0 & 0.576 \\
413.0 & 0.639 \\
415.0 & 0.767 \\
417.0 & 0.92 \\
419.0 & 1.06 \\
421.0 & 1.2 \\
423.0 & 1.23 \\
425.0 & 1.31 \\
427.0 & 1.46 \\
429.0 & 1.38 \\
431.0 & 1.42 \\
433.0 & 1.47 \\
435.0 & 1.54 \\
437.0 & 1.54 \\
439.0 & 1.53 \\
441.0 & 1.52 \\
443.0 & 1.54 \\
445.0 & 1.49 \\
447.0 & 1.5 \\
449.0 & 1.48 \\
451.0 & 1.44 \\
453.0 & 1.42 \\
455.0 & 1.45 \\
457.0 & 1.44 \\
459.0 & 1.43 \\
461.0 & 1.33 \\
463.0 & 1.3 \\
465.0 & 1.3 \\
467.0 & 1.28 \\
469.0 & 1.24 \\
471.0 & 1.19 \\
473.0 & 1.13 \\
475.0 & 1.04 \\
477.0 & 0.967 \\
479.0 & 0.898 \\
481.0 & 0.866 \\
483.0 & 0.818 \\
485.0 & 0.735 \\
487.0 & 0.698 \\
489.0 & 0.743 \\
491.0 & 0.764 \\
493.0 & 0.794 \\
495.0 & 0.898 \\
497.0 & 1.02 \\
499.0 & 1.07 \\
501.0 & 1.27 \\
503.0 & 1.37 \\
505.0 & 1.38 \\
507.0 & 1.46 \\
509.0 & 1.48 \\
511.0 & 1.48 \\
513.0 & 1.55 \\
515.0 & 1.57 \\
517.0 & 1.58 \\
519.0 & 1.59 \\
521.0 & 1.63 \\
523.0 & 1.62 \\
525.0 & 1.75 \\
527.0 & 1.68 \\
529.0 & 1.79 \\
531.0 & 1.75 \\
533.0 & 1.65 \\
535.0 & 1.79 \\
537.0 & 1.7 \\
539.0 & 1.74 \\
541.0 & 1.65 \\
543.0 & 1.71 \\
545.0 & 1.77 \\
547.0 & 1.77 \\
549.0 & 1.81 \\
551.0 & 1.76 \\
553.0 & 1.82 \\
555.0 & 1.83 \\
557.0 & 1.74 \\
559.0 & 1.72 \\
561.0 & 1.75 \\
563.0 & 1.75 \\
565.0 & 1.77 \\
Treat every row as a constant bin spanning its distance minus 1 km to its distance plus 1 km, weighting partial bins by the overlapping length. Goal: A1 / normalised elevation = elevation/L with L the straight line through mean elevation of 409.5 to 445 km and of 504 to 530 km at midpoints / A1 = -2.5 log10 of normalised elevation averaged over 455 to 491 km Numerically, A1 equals 0.28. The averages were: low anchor 1.24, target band 1.08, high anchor 1.58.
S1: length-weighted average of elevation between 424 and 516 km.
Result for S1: 1.26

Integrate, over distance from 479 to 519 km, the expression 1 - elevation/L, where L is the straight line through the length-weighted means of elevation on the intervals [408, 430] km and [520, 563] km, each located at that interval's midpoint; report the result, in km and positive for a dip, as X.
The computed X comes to 9.6 km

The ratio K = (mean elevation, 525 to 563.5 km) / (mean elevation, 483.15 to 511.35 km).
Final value 1.6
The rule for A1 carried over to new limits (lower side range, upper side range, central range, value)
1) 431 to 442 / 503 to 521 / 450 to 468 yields 0.10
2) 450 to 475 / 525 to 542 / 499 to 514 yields 0.12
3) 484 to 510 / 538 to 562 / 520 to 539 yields -0.15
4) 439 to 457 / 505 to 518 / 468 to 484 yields 0.42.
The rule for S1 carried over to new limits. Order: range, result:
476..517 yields 1.1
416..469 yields 1.38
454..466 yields 1.38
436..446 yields 1.52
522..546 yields 1.72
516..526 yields 1.63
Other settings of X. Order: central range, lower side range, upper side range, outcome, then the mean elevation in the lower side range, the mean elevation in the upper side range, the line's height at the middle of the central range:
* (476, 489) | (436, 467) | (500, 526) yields 5.8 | 1.44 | 1.52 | 1.48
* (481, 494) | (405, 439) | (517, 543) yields 6.1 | 1.09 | 1.69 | 1.45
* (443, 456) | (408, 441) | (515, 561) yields -1.8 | 1.17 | 1.72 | 1.29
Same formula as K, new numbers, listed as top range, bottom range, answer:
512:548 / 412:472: 1.27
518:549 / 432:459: 1.15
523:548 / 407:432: 1.70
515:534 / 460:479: 1.41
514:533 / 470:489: 1.81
